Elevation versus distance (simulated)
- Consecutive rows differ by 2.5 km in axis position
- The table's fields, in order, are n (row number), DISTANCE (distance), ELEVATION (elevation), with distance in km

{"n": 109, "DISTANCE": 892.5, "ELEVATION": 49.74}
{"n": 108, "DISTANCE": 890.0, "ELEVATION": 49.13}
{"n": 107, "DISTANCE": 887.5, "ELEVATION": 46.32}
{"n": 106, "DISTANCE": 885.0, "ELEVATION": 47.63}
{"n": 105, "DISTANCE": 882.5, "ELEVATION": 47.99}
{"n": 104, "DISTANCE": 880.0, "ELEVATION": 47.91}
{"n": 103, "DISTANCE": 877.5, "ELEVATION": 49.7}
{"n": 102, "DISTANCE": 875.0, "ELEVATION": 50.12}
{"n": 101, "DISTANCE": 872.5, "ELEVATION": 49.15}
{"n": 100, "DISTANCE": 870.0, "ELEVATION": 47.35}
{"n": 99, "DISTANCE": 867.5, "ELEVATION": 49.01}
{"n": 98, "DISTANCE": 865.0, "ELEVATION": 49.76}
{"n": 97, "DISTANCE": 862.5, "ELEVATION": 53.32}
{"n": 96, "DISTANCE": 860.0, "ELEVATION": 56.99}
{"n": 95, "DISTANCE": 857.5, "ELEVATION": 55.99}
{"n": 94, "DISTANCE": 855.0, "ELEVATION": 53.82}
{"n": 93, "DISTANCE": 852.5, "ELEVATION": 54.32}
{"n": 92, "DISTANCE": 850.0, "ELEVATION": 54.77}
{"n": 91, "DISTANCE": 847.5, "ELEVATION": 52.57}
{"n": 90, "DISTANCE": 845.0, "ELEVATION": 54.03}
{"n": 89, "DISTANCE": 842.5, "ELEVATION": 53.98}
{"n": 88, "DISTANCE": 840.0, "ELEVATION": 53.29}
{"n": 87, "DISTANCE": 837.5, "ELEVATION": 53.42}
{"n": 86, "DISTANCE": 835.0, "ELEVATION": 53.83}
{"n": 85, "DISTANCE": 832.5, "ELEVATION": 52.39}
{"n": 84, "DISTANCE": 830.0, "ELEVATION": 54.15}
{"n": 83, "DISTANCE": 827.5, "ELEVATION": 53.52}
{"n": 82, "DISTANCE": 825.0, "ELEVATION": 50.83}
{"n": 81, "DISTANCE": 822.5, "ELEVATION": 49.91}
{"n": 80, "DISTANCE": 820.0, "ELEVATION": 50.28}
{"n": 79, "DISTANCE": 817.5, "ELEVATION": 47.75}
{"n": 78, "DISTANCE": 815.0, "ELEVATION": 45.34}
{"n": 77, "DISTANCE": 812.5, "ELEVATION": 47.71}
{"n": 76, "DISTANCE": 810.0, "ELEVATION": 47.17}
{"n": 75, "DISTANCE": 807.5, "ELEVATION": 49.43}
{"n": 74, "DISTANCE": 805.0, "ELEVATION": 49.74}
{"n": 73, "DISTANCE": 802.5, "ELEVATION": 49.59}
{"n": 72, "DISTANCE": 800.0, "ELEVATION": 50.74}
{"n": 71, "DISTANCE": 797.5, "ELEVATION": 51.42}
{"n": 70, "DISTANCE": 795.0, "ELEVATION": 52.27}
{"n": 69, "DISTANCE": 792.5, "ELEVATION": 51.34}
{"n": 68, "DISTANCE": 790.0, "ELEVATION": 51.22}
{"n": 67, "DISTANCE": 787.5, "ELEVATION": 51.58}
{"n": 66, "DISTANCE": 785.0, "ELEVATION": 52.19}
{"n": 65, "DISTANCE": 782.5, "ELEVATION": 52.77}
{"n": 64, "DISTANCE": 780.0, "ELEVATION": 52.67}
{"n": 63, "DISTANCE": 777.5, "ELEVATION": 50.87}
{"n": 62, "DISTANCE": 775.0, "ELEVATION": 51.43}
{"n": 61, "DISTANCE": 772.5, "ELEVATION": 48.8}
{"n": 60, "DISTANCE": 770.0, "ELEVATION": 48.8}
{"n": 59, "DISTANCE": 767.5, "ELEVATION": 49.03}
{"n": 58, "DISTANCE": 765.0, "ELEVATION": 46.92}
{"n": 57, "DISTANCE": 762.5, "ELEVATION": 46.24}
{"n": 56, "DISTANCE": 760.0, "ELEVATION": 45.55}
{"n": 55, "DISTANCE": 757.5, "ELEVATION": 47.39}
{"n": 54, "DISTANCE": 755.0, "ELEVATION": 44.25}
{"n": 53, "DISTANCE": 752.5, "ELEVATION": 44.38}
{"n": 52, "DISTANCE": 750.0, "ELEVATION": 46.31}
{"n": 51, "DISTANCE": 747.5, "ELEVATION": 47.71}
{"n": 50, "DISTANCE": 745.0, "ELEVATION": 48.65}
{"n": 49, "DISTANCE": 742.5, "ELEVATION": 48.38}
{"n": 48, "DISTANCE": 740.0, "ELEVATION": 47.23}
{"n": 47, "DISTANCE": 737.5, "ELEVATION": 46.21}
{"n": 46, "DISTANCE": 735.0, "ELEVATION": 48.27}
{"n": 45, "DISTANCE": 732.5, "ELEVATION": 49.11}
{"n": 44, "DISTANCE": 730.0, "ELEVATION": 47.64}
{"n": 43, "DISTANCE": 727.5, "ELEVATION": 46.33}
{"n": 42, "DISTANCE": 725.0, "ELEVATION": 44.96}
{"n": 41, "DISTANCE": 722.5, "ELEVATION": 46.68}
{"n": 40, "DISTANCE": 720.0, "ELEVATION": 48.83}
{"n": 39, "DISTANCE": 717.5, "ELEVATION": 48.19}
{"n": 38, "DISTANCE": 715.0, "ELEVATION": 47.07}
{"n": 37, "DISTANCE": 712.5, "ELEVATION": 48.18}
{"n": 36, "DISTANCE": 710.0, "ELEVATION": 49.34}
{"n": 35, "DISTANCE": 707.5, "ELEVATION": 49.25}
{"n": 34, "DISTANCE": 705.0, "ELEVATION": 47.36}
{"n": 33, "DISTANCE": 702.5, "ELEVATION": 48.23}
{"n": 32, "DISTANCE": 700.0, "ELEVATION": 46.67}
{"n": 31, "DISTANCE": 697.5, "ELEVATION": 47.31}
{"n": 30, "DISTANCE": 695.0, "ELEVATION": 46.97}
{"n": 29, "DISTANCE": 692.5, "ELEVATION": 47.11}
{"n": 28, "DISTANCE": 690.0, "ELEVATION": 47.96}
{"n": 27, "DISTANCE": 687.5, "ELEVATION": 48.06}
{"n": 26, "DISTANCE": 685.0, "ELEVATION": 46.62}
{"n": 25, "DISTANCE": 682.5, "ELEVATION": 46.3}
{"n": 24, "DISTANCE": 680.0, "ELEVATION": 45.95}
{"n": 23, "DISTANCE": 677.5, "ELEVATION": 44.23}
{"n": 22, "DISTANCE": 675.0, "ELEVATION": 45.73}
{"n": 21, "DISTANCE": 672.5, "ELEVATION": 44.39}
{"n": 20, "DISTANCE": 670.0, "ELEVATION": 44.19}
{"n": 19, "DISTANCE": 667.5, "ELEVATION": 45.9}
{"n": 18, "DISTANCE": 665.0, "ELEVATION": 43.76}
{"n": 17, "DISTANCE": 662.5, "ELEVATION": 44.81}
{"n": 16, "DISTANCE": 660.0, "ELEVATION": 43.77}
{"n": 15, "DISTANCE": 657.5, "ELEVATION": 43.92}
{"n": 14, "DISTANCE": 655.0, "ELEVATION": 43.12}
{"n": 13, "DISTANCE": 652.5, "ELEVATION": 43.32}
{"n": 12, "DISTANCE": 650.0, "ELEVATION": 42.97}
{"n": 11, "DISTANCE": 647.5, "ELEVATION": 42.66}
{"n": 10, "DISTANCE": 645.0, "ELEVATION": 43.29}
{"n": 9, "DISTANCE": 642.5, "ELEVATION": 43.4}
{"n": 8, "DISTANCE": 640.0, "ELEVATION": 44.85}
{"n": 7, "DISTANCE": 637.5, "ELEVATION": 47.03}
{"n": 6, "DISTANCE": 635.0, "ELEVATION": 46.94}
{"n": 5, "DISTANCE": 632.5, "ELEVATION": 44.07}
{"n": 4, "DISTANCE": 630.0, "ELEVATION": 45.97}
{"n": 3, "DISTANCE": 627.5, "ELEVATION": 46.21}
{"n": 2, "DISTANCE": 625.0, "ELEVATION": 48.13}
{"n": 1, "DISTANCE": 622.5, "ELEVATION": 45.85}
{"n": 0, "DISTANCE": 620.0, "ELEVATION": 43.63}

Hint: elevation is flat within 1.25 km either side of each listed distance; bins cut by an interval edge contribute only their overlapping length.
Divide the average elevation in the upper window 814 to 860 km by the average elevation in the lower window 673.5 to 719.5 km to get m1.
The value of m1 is 1.11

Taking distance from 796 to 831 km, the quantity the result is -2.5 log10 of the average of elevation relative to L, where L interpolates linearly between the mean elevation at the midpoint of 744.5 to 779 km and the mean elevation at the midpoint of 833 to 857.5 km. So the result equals 0.04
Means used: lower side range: 47.6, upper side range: 53.9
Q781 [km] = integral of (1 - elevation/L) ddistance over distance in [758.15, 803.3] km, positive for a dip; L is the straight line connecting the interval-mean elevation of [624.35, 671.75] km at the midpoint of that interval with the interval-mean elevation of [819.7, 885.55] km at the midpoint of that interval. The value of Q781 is -0.7 km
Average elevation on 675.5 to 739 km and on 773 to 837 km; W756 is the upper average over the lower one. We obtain 1.1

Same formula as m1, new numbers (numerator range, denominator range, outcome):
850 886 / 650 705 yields 1.12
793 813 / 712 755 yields 1.06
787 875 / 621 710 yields 1.13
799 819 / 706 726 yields 1.01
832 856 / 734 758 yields 1.15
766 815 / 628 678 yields 1.13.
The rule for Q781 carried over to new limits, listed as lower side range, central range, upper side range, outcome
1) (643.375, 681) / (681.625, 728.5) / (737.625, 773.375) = -2.1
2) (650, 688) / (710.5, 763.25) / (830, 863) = 1.4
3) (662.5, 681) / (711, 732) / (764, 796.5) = 0.1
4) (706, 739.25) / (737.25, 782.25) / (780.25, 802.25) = 1.7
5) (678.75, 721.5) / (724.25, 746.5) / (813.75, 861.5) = 0.7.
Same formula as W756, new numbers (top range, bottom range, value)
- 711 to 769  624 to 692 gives 1.04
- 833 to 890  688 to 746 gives 1.08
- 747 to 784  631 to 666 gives 1.09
